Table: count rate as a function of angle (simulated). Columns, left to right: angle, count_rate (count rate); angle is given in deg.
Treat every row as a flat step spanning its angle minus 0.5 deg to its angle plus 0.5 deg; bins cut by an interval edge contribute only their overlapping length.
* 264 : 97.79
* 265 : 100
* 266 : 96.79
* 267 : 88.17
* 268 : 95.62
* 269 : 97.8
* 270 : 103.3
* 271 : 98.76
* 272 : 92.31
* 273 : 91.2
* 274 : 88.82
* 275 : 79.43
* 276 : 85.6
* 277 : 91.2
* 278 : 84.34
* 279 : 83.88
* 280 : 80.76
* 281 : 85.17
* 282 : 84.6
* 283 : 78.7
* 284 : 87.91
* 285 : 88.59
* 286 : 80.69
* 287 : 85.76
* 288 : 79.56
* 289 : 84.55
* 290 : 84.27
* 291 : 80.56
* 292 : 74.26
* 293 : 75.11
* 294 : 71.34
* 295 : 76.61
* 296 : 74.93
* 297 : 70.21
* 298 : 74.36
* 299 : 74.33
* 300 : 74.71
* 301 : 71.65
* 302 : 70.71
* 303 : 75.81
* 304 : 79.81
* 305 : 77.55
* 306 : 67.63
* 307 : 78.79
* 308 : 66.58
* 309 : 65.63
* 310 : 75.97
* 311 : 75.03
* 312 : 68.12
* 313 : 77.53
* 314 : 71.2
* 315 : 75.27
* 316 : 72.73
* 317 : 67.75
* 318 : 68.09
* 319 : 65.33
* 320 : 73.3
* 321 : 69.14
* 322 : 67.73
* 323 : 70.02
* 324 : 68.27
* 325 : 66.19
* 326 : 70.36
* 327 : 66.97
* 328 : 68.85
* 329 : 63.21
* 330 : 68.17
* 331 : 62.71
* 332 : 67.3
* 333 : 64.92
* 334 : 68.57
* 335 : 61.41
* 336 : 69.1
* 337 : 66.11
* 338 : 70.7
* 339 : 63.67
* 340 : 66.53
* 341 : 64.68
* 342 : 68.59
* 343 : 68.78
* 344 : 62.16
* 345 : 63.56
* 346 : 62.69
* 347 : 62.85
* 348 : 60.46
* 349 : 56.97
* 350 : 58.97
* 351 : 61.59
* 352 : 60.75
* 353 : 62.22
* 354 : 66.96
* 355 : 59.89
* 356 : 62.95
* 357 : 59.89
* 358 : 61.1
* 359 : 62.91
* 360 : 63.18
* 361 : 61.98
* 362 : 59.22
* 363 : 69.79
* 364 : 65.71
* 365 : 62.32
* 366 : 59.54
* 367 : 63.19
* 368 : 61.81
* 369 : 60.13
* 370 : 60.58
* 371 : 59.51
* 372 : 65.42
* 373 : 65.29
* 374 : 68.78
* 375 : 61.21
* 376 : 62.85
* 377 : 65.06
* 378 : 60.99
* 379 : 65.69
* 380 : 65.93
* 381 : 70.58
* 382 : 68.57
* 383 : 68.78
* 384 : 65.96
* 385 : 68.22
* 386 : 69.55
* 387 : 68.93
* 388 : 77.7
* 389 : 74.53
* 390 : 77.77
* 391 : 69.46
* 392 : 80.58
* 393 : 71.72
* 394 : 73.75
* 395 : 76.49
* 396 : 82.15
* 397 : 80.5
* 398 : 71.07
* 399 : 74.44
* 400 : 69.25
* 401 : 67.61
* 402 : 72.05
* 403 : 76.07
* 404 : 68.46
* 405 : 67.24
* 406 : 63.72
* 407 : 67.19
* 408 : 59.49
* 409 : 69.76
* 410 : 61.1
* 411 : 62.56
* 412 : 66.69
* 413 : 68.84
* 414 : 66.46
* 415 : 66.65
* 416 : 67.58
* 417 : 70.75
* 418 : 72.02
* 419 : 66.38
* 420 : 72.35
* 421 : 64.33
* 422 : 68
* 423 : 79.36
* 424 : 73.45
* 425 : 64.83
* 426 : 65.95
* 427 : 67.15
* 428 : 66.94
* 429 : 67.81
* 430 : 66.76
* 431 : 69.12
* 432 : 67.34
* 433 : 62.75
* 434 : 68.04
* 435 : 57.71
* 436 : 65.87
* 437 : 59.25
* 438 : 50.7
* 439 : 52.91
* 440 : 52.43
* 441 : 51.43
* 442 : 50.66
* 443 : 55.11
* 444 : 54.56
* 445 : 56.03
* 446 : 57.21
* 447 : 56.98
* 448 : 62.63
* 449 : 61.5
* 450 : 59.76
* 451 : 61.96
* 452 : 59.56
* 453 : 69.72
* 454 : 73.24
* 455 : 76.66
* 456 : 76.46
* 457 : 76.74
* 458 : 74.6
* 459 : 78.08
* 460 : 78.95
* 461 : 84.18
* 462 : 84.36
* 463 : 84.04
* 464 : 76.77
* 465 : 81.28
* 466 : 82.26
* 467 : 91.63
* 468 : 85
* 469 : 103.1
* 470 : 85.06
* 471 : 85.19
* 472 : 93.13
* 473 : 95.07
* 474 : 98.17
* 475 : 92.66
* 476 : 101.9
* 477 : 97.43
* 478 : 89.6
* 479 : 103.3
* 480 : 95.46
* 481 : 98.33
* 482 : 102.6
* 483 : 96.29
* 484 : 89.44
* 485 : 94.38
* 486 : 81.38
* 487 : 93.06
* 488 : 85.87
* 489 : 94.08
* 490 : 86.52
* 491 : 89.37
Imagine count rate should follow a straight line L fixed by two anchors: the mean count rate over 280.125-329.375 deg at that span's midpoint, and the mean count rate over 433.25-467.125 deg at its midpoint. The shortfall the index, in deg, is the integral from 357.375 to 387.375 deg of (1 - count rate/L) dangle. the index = 2.7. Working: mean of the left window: 74.4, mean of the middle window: 64.4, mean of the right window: 66.9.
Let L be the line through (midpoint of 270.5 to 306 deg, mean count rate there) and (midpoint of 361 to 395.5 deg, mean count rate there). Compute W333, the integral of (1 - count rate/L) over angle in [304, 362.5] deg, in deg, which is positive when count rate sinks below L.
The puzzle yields 5.9 deg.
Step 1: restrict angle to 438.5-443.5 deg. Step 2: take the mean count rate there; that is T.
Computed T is 52.5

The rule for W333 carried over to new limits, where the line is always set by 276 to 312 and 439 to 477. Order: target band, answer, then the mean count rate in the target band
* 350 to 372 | 4.2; 62.2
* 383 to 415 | 2.3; 70.5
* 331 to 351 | 3.3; 64.5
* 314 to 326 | 1.2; 69.5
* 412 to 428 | 1.4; 68.8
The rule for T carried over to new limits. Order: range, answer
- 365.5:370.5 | 61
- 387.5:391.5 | 74.9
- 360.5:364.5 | 64.2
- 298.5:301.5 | 73.6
